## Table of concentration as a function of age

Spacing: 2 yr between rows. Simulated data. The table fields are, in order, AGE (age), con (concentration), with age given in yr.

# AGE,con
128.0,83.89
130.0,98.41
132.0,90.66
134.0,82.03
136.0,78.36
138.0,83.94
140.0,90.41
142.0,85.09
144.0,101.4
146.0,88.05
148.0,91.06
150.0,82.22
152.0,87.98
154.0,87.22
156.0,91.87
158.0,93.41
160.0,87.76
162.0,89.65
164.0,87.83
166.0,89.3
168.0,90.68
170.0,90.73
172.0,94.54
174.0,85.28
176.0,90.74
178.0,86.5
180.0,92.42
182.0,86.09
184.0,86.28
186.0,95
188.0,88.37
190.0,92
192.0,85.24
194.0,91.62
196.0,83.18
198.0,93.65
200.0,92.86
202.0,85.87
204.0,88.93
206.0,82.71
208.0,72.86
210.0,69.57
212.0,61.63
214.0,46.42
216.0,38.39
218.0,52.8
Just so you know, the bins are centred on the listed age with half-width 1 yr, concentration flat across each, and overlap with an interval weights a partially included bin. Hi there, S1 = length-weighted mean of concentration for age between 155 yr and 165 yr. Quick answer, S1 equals 90.1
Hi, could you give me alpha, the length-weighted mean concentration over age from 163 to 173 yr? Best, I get 90.6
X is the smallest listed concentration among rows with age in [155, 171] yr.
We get 87.76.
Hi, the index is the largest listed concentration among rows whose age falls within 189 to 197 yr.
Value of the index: 92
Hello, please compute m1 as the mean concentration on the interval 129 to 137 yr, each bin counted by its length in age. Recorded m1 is 87.4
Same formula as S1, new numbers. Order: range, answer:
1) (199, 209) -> 84.6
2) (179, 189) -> 89.6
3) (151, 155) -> 87.6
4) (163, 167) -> 88.6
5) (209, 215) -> 59.2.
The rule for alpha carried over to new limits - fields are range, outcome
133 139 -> 81.4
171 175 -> 89.9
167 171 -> 90.7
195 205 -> 88.9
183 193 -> 89.4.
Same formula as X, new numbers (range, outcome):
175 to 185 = 86.09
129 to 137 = 78.36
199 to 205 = 85.87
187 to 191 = 88.37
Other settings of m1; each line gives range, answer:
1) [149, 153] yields 85.1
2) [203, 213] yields 75.1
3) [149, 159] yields 88.5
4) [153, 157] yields 89.5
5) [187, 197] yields 88.1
